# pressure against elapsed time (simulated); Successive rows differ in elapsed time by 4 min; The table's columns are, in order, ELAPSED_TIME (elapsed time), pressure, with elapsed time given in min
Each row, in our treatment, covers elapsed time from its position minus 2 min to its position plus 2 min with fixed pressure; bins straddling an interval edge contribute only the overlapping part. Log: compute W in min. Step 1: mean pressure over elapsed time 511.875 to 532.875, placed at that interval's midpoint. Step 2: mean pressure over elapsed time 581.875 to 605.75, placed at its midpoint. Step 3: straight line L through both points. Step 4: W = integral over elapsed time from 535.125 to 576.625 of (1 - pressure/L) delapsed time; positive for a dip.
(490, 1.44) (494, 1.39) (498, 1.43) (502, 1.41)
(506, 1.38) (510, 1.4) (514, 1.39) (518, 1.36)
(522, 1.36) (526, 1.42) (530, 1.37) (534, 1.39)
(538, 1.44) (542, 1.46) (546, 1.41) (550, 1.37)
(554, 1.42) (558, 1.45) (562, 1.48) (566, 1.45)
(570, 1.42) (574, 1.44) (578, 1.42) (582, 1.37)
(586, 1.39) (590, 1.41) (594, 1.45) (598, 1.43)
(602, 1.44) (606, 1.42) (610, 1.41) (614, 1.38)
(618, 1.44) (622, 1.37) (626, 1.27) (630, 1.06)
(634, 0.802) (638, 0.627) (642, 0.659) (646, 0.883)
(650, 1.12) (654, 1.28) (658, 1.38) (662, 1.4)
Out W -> -1.0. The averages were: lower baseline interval 1.38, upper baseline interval 1.42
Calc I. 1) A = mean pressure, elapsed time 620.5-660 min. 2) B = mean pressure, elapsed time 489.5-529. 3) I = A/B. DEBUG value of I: 0.75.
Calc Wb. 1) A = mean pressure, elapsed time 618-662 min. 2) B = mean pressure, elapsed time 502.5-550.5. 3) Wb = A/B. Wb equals 0.8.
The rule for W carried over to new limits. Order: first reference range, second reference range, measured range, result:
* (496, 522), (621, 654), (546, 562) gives -2.2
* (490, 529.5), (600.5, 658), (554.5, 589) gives -4.2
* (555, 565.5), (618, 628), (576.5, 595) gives 0.1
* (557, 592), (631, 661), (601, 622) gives -3.8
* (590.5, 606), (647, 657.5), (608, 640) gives 3.8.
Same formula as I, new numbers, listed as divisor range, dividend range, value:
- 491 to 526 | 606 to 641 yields 0.84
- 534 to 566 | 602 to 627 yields 0.97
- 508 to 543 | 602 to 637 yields 0.90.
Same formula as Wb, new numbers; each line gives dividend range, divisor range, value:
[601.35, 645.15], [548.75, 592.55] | 0.81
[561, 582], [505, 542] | 1.03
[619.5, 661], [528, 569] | 0.74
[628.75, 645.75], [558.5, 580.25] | 0.54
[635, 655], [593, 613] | 0.62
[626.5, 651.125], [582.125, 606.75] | 0.62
